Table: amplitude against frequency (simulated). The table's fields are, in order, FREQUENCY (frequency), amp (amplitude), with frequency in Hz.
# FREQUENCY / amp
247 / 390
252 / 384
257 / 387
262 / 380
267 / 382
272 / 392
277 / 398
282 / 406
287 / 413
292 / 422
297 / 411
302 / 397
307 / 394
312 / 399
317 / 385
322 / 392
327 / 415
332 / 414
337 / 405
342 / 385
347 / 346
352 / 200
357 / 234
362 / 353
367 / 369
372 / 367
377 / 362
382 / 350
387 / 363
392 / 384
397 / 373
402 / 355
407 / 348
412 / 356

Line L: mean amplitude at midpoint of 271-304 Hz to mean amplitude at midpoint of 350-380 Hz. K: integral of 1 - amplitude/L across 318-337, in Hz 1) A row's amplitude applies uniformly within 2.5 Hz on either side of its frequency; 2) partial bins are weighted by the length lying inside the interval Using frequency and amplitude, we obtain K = -2.4 Hz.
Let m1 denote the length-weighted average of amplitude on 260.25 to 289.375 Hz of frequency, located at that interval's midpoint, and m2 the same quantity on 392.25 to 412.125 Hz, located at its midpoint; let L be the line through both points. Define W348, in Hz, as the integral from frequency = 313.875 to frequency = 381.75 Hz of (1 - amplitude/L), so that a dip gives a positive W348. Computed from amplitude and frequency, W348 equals 3.6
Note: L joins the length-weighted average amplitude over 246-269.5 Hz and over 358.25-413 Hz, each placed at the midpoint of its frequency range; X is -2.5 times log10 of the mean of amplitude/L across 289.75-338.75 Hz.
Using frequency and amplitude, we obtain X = -0.08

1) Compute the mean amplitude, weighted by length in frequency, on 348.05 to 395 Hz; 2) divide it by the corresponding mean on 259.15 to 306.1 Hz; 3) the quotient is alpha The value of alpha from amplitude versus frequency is 0.83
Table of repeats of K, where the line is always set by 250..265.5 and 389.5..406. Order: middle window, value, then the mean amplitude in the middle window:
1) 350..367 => 4.2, 280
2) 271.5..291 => -1.2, 405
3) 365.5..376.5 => 0.1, 367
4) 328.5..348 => -0.9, 392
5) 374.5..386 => 0.4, 357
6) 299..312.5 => -0.7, 397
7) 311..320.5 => -0.3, 391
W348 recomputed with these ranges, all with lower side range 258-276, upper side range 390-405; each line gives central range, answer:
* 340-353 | 1.9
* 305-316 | -0.4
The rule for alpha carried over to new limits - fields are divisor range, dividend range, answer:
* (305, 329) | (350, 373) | 0.76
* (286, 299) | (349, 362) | 0.60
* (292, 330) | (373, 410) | 0.90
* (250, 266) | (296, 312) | 1.04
